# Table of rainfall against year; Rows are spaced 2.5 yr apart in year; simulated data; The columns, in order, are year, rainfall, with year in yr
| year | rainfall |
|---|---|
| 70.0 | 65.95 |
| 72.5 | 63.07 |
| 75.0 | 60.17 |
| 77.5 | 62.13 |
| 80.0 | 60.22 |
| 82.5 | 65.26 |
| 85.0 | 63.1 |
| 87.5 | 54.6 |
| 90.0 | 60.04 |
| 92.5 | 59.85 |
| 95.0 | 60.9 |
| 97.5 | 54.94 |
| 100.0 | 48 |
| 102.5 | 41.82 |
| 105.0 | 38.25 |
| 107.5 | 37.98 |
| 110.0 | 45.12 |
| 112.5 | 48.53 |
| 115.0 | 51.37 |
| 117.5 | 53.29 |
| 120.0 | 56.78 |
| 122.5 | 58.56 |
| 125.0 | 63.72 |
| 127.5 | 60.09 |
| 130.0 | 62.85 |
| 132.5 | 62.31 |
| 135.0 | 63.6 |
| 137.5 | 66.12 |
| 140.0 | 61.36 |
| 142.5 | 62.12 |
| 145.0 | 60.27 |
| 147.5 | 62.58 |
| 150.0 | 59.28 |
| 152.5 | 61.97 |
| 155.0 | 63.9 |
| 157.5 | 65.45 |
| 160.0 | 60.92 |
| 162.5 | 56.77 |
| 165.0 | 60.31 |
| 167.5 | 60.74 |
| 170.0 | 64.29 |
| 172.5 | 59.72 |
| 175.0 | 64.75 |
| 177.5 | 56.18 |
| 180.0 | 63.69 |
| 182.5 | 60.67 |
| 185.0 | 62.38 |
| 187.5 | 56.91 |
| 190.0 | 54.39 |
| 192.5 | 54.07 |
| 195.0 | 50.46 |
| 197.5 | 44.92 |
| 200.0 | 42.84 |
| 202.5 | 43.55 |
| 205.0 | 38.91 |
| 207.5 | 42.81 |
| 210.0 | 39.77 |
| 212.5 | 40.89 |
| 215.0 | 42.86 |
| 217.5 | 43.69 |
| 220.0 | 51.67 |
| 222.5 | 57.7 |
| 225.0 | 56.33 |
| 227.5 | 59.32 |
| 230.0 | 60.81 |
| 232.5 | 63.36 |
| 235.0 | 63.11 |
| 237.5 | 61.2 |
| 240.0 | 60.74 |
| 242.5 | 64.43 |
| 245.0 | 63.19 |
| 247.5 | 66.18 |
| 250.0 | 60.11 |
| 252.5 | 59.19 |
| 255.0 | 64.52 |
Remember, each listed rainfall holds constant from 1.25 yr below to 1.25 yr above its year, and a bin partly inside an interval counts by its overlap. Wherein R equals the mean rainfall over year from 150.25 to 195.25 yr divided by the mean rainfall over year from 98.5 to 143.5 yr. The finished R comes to 1.1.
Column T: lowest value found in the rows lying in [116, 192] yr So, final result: 53.29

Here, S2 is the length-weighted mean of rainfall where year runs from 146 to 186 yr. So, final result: 61.5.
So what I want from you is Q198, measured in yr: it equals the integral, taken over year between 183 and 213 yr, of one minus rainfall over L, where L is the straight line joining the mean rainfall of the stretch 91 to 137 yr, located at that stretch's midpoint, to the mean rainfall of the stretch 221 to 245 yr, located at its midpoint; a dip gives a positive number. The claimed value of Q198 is 5.4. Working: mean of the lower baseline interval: 54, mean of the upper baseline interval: 60.8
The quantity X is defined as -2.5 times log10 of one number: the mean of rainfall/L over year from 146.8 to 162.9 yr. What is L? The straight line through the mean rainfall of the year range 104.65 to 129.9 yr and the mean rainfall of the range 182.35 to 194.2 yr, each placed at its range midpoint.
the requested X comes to -0.128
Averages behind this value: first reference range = 52.4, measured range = 61.8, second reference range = 57.1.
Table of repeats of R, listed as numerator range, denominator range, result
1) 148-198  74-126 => 1.09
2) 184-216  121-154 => 0.76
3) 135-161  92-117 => 1.29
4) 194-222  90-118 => 0.89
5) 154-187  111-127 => 1.11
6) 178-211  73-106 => 0.90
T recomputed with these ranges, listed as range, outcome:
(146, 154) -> 59.28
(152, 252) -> 38.91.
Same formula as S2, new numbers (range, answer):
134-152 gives 62.2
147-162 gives 62.1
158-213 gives 54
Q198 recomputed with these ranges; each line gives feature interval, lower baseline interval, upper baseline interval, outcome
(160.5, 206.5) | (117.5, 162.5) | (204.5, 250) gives 2.3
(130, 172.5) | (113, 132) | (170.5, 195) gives -2.6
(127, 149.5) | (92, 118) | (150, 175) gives -2.5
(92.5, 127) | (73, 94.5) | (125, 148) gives 5.8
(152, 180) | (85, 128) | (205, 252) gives -3.9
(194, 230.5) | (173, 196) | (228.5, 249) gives 7.9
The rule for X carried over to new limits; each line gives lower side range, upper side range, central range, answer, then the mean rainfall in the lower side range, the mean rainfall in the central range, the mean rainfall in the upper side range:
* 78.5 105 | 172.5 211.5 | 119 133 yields -0.11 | 56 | 60.7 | 51.9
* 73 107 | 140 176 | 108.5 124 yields 0.12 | 55.9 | 52.2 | 61.6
